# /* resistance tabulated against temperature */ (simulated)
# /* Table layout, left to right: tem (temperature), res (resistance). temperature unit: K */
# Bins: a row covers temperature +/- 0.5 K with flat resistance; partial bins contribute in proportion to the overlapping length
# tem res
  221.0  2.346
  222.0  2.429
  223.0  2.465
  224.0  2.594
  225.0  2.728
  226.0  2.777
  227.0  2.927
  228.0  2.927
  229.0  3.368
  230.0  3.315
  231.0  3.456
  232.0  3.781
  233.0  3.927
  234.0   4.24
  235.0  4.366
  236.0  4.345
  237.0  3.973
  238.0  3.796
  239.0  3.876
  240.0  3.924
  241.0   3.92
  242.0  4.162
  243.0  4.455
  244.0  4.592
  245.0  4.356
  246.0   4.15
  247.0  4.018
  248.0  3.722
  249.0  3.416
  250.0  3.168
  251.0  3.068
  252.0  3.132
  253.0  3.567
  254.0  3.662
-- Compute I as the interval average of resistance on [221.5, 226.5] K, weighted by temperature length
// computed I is 2.6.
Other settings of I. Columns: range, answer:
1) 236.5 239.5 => 3.88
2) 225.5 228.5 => 2.88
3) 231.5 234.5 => 3.98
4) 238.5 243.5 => 4.07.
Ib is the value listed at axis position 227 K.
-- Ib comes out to 2.927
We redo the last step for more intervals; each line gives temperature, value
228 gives 2.927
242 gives 4.162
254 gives 3.662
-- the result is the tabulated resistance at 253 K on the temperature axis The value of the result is 3.567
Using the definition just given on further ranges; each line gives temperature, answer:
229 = 3.368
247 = 4.018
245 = 4.356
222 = 2.429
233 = 3.927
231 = 3.456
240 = 3.924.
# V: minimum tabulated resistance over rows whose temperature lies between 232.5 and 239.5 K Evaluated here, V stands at 3.796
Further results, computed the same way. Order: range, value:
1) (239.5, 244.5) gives 3.92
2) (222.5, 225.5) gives 2.465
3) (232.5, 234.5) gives 3.927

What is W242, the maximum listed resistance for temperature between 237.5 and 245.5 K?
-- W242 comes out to 4.592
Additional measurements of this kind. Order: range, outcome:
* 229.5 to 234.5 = 4.24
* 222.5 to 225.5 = 2.728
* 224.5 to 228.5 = 2.927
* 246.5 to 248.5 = 4.018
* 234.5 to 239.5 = 4.366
